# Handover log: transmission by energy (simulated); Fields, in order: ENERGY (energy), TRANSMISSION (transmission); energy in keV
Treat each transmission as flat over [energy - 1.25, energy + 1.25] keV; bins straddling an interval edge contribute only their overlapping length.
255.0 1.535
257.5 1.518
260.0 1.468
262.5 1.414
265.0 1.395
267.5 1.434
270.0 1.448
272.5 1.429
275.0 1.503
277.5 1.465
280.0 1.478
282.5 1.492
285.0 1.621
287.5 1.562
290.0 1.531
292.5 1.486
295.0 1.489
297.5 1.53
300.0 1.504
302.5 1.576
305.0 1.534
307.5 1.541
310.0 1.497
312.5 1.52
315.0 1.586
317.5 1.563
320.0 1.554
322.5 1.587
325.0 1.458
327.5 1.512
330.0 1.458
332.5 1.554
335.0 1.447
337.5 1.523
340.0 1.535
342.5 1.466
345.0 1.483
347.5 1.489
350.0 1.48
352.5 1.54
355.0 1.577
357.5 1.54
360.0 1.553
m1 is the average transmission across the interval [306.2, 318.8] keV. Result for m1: 1.54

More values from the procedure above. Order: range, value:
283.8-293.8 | 1.55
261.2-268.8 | 1.41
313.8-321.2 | 1.57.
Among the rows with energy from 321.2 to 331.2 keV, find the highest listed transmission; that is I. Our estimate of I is 1.587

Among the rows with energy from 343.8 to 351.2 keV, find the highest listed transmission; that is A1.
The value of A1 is 1.489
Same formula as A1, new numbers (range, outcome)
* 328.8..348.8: 1.554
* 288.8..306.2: 1.576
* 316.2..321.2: 1.563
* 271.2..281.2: 1.503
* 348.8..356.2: 1.577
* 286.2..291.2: 1.562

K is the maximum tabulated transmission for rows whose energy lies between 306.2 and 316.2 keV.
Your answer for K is 1.586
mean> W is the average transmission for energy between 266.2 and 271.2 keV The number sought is 1.44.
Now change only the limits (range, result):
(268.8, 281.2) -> 1.46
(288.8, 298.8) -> 1.51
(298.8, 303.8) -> 1.54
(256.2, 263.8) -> 1.47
